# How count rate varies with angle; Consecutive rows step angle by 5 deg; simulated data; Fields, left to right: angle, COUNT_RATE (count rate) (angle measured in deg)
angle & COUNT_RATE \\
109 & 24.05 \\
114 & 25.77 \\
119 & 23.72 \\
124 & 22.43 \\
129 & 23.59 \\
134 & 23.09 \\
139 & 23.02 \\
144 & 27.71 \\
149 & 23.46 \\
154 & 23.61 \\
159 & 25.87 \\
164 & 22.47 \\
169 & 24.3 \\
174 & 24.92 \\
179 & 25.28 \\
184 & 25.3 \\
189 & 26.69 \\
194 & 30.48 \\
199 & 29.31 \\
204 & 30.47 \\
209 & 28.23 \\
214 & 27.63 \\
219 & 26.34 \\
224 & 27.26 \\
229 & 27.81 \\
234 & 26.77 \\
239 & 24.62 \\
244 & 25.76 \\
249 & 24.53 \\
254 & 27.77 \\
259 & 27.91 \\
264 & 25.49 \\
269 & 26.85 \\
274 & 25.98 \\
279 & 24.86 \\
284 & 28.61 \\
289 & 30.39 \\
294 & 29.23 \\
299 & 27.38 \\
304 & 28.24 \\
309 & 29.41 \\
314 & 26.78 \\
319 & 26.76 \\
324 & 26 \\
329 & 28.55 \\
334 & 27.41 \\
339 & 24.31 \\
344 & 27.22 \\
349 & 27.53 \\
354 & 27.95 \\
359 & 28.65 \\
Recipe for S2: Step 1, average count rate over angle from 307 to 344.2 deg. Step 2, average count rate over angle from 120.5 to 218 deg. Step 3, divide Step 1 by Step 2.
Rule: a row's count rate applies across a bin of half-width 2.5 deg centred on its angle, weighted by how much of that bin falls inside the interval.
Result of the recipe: 1.1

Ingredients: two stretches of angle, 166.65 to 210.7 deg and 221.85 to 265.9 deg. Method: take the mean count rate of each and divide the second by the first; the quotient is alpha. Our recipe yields 0.97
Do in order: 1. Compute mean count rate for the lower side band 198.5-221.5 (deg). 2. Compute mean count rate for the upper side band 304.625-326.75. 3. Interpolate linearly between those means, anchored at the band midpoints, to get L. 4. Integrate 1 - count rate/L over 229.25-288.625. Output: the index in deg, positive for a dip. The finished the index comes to 2.9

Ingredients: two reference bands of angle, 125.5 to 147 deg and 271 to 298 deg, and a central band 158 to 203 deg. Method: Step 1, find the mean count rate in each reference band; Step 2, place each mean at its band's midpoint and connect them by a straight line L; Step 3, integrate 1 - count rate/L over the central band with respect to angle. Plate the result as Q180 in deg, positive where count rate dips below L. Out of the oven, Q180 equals -1.6 deg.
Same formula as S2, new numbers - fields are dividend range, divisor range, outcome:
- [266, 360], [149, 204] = 1.06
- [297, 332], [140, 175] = 1.12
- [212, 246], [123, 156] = 1.11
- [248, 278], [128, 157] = 1.10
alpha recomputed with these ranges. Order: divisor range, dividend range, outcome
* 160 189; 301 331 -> 1.12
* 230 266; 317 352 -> 1.02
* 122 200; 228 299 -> 1.07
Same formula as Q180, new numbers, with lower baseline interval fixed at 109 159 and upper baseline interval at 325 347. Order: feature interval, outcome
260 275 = -0.2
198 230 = -3.7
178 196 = -1.5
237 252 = 0.3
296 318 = -1.2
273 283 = 0.1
